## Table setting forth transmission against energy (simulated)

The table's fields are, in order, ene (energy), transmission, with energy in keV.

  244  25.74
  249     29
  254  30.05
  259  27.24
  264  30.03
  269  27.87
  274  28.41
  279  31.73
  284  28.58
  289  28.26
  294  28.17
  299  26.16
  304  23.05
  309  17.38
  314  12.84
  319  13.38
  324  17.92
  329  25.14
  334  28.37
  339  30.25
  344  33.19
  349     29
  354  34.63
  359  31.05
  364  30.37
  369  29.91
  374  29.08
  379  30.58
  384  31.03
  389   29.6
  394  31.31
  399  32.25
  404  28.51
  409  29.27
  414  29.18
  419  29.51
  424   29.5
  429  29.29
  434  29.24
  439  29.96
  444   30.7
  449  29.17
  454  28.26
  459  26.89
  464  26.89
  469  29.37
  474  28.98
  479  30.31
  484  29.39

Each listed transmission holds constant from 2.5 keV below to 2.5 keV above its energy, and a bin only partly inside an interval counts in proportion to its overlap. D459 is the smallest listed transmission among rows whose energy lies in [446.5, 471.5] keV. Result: 26.89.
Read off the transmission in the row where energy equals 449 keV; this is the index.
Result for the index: 29.17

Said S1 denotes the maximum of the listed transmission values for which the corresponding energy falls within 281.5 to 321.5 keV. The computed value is 28.58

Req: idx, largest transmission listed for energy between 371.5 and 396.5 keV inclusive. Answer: 31.31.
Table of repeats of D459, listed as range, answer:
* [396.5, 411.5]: 28.51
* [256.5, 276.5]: 27.24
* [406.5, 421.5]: 29.18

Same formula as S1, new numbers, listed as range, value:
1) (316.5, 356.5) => 34.63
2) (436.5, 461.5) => 30.7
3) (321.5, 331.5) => 25.14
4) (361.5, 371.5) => 30.37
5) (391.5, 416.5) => 32.25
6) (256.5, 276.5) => 30.03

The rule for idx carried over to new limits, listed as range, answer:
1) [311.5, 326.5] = 17.92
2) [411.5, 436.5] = 29.51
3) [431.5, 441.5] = 29.96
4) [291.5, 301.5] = 28.17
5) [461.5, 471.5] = 29.37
